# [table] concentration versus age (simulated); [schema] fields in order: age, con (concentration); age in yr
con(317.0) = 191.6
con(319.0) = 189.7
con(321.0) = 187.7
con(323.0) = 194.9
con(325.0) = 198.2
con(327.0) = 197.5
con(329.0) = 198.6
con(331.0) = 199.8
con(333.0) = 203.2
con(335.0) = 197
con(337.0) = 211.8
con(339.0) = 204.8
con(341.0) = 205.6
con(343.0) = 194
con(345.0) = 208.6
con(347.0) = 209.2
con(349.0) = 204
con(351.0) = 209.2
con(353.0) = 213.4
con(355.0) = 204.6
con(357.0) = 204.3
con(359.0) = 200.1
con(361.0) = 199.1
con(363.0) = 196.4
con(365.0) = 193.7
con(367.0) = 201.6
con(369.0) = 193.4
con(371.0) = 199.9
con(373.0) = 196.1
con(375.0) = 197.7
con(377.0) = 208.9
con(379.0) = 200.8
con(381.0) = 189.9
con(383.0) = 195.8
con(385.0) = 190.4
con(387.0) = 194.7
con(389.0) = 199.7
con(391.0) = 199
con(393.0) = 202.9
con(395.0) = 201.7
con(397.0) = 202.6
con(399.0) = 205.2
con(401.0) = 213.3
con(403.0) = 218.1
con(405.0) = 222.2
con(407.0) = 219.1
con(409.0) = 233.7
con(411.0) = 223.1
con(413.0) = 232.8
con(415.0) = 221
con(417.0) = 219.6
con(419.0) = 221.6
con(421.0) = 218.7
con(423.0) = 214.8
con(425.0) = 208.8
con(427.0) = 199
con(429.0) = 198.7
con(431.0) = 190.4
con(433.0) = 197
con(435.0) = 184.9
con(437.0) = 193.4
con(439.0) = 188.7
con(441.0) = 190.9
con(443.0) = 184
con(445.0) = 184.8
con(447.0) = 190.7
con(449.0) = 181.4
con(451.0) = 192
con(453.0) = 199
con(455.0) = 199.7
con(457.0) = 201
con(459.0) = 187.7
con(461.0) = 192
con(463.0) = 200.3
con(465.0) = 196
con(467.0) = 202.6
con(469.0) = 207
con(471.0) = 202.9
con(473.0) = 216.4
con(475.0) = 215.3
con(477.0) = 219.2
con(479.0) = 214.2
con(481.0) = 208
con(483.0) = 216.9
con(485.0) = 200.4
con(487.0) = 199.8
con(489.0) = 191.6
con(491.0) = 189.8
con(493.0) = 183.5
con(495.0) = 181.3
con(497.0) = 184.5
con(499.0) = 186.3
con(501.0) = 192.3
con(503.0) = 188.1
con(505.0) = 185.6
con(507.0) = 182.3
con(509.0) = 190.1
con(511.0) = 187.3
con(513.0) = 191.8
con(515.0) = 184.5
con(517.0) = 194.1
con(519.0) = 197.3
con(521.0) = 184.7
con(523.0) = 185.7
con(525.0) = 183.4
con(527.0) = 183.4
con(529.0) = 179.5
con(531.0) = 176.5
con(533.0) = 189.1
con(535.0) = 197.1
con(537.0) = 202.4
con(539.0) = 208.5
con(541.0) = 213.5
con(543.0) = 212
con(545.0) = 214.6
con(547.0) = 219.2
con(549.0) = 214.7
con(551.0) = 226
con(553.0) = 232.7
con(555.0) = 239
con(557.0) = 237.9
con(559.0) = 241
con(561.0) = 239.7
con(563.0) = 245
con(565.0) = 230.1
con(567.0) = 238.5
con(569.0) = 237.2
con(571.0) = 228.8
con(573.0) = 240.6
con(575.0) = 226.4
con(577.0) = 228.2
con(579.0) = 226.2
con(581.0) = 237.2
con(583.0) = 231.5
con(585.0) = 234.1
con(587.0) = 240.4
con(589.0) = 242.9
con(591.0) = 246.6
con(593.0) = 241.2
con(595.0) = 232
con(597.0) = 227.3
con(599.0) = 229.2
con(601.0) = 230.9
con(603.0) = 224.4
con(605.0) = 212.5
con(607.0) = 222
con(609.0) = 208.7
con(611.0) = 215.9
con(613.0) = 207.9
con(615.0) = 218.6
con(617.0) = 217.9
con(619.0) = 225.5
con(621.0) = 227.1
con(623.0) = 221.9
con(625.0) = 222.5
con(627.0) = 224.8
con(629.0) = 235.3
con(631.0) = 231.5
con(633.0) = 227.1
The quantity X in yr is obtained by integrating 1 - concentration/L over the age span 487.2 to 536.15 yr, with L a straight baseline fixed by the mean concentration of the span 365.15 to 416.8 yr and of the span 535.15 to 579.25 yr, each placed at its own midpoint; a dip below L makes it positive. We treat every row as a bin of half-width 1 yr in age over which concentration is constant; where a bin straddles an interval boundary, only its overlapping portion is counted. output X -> 7.5 yr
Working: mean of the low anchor 207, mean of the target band 187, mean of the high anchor 227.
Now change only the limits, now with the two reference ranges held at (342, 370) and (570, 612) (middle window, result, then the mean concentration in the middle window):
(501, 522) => 3.0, 189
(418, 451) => 2.3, 197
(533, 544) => 0.9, 205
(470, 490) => 0.8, 208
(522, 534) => 2.1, 183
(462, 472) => 0.6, 202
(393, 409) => -0.4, 213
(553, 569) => -0.8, 238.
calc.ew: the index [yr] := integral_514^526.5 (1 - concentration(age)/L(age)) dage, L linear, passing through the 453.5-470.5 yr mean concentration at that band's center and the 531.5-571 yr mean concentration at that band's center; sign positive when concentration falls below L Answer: 1.5 yr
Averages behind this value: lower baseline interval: 198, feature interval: 188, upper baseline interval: 223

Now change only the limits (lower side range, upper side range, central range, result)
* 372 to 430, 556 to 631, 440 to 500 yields 5.24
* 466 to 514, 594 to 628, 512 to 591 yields -2.49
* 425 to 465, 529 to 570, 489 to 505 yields 1.51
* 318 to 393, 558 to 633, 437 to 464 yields 2.53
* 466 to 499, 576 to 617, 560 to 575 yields -1.05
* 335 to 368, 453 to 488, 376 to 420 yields -1.27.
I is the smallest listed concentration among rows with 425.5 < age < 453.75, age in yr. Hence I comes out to 181.4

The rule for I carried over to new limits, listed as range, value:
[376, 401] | 189.9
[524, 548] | 176.5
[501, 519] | 182.3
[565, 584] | 226.2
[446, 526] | 181.3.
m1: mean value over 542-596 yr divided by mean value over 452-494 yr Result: 1.15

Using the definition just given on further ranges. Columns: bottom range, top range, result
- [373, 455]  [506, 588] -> 1.05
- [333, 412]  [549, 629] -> 1.12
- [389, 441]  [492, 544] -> 0.91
